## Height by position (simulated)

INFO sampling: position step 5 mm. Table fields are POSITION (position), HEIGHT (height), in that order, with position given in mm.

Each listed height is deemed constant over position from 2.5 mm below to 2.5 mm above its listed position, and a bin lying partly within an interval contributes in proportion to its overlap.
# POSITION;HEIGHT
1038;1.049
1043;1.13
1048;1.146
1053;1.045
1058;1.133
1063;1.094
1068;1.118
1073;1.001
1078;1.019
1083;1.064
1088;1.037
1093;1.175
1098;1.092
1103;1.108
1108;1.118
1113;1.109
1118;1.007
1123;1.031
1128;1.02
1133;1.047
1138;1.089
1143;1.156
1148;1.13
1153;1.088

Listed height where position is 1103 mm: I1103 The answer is 1.108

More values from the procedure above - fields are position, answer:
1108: 1.118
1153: 1.088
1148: 1.13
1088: 1.037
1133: 1.047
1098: 1.092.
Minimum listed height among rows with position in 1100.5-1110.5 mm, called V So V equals 1.108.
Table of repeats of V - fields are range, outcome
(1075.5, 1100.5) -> 1.019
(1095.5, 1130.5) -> 1.007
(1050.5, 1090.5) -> 1.001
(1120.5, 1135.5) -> 1.02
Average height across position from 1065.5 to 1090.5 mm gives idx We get 1.05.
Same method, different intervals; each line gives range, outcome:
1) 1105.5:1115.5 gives 1.11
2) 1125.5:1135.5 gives 1.03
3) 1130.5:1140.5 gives 1.07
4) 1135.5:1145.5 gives 1.12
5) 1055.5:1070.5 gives 1.11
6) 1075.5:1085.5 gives 1.04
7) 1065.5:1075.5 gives 1.06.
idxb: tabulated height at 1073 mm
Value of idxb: 1.001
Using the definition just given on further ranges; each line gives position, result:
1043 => 1.13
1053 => 1.045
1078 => 1.019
